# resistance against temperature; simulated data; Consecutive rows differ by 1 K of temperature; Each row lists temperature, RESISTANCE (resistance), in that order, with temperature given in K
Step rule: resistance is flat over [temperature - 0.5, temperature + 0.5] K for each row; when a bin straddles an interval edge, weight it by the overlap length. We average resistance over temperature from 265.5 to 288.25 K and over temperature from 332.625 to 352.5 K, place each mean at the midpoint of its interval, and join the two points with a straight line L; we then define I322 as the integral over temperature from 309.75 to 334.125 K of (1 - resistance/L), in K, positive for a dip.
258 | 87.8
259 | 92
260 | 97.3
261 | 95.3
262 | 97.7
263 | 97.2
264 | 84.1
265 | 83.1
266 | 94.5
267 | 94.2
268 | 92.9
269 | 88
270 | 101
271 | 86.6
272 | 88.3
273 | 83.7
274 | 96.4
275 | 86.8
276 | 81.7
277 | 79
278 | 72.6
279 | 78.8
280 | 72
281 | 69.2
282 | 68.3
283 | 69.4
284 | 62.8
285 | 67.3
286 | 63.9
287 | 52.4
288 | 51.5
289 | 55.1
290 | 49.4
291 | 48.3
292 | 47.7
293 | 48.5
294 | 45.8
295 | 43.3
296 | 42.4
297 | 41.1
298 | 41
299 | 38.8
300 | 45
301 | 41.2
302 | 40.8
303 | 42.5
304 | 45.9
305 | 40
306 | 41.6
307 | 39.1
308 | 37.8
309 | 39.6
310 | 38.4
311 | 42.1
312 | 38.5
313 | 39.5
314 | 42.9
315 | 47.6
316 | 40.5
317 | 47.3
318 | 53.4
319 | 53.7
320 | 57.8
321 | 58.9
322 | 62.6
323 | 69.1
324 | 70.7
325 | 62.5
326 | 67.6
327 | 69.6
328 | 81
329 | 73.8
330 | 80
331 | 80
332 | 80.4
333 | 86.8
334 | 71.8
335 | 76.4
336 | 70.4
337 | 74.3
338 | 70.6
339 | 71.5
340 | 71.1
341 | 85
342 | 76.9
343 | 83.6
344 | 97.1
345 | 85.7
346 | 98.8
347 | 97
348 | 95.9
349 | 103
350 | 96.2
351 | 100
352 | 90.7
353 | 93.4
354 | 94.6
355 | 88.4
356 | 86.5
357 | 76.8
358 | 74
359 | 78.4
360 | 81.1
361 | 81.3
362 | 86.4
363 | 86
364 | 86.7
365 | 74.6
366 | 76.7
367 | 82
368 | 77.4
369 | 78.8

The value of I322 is 6.60 K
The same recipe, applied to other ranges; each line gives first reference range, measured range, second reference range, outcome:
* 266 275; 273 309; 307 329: 9.7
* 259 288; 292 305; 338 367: 6.3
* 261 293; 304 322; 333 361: 7.9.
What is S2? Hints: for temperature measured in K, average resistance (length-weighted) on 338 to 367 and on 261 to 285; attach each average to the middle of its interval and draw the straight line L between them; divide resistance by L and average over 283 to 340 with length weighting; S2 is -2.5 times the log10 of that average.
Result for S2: 0.46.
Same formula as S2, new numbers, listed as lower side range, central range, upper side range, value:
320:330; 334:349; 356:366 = -0.12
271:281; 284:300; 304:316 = 0.26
